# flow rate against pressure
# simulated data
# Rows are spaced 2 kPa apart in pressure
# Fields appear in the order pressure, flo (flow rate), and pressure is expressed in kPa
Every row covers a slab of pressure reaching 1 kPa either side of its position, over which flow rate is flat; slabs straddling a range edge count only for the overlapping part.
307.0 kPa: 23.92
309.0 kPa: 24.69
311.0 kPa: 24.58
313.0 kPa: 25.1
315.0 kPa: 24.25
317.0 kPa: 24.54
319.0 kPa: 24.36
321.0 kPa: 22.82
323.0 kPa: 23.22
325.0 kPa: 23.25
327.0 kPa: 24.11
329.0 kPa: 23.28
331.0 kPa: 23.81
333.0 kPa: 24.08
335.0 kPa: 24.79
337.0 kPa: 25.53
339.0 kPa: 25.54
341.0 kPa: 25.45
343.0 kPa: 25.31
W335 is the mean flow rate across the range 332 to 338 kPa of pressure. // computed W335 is 24.8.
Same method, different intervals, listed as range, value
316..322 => 23.9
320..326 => 23.1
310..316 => 24.6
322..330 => 23.5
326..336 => 24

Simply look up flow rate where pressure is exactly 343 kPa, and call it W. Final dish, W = 25.31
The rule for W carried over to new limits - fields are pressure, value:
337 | 25.53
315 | 24.25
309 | 24.69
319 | 24.36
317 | 24.54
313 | 25.1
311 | 24.58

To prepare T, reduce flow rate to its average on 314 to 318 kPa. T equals 24.4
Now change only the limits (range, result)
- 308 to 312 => 24.6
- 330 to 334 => 23.9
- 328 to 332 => 23.5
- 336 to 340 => 25.5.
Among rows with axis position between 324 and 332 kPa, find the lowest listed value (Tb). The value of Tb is 23.25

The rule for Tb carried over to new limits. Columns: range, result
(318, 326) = 22.82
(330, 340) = 23.81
